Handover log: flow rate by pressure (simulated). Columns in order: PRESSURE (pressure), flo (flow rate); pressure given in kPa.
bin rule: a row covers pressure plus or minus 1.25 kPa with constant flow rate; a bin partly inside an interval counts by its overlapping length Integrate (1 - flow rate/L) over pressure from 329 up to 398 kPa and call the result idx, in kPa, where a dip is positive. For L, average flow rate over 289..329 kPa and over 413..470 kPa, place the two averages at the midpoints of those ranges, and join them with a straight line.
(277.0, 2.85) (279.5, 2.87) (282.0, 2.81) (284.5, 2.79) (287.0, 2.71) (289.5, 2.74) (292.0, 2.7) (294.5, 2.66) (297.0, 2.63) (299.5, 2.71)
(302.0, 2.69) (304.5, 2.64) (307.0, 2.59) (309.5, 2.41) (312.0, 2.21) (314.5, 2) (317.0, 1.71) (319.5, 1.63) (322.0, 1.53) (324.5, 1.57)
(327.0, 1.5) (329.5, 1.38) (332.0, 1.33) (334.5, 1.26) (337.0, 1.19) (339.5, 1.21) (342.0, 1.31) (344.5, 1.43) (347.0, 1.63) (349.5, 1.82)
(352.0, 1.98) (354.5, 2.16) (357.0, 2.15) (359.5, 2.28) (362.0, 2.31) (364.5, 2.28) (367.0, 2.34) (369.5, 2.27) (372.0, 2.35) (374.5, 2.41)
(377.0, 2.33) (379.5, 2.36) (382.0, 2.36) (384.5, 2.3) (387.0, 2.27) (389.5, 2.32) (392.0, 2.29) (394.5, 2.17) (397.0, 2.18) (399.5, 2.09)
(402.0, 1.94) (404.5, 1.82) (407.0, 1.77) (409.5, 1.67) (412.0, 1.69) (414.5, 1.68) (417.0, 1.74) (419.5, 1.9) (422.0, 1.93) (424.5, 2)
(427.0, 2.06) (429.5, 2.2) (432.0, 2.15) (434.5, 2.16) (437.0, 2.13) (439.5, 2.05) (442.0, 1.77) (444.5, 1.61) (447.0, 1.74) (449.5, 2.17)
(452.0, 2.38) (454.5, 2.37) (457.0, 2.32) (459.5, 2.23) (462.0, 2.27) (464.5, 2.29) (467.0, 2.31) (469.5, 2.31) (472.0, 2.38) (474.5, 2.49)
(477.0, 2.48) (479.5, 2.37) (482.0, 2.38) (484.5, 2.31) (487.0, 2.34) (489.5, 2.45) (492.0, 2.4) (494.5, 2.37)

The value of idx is 5.14 kPa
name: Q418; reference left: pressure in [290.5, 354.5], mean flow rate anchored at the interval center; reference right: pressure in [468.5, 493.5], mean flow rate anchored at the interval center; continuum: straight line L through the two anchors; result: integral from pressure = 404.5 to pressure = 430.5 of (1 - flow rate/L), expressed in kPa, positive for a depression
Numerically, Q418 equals 4.06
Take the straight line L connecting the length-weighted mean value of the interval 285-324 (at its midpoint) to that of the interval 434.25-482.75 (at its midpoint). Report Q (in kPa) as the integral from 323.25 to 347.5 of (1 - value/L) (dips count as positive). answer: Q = 10.0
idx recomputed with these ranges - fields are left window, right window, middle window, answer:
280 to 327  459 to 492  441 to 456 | 2.2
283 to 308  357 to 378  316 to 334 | 7.3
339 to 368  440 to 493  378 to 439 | 0.9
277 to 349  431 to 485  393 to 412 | 2.0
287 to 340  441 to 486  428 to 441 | 0.4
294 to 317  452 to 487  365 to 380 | 0.5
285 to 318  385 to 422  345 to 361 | 1.8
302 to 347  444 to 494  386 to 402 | -1.6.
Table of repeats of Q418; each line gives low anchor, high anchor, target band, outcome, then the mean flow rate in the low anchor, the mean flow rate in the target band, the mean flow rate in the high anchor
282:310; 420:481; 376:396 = 0.7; 2.67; 2.3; 2.17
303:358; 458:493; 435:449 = 2.1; 1.76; 1.89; 2.36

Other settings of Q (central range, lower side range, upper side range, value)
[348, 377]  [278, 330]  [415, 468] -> 0.1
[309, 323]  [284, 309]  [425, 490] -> 3.9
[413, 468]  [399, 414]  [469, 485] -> 0.8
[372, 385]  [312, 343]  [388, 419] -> -4.0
